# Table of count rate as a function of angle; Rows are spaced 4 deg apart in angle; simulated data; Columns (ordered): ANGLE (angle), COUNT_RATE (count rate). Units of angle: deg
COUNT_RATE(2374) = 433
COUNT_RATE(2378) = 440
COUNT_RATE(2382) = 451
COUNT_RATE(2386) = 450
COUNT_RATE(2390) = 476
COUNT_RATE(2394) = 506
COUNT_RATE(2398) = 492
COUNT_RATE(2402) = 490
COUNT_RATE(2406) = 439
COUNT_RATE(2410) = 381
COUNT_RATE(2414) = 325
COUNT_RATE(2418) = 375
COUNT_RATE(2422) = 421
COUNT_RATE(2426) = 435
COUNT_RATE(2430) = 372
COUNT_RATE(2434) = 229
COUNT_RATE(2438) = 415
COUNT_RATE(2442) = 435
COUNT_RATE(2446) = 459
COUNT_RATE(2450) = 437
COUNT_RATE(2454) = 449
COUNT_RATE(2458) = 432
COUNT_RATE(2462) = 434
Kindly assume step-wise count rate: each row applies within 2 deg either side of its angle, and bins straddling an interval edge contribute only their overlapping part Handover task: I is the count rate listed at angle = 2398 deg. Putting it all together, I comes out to 492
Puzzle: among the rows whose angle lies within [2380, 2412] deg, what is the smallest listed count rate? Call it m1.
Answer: 381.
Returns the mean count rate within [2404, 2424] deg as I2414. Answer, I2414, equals 388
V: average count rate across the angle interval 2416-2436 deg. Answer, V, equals 366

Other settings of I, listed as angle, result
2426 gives 435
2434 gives 229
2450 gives 437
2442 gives 435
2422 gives 421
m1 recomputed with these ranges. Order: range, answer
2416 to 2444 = 229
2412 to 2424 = 325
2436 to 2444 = 415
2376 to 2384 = 440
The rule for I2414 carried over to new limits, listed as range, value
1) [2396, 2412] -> 450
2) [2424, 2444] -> 377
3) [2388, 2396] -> 491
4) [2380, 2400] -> 475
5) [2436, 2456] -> 439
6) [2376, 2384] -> 446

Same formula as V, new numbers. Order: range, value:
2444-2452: 448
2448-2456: 443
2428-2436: 300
